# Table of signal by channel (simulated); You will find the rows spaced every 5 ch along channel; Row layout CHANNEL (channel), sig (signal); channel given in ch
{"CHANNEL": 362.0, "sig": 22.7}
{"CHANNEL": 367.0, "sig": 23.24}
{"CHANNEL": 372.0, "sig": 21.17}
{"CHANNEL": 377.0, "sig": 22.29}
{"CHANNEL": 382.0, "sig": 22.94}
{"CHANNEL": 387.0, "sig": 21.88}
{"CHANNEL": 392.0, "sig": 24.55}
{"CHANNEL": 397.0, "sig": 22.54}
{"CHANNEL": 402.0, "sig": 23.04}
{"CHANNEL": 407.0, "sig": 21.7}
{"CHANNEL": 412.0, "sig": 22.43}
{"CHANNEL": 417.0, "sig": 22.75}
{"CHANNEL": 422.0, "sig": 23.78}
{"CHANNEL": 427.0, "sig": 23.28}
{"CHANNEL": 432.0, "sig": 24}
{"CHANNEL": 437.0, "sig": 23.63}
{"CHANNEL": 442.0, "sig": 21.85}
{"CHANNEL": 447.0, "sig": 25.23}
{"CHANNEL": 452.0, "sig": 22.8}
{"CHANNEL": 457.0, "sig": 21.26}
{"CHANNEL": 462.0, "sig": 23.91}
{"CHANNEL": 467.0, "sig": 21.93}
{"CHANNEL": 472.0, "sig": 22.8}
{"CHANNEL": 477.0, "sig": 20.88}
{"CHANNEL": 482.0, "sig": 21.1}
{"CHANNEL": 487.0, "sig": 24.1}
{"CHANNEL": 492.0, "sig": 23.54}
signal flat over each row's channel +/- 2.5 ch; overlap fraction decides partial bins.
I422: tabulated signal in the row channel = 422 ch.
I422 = 23.78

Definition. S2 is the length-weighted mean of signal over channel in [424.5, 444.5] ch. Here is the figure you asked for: 23.2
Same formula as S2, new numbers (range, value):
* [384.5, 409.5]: 22.7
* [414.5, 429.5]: 23.3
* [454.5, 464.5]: 22.6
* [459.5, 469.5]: 22.9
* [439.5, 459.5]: 22.8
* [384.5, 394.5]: 23.2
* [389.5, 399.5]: 23.5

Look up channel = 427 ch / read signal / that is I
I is 23.28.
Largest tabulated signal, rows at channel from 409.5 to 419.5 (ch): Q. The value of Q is 22.75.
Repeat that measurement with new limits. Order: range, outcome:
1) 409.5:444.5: 24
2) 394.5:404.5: 23.04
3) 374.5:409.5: 24.55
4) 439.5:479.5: 25.23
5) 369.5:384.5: 22.94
